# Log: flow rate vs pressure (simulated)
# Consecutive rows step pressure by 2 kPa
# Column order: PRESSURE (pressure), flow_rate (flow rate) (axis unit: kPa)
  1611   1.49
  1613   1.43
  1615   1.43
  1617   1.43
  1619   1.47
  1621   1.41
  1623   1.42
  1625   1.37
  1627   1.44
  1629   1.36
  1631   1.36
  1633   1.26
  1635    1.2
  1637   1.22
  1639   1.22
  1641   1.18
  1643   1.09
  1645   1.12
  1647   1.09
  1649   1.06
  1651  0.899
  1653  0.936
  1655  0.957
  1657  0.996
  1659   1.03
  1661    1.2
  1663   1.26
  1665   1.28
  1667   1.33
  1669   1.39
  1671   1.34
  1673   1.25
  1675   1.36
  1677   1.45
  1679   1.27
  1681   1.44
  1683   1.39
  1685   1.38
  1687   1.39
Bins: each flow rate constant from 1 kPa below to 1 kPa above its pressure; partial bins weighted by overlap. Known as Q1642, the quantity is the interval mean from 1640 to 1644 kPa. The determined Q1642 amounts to 1.14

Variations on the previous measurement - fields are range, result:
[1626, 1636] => 1.32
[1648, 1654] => 0.965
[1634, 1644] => 1.18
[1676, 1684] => 1.39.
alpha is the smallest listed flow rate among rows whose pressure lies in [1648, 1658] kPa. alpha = 0.899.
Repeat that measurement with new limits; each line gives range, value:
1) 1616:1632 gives 1.36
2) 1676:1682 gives 1.27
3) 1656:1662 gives 0.996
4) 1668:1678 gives 1.25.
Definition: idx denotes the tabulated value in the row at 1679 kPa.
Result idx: 1.27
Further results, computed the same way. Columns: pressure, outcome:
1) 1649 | 1.06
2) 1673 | 1.25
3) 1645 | 1.12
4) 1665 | 1.28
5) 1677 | 1.45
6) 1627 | 1.44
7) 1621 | 1.41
